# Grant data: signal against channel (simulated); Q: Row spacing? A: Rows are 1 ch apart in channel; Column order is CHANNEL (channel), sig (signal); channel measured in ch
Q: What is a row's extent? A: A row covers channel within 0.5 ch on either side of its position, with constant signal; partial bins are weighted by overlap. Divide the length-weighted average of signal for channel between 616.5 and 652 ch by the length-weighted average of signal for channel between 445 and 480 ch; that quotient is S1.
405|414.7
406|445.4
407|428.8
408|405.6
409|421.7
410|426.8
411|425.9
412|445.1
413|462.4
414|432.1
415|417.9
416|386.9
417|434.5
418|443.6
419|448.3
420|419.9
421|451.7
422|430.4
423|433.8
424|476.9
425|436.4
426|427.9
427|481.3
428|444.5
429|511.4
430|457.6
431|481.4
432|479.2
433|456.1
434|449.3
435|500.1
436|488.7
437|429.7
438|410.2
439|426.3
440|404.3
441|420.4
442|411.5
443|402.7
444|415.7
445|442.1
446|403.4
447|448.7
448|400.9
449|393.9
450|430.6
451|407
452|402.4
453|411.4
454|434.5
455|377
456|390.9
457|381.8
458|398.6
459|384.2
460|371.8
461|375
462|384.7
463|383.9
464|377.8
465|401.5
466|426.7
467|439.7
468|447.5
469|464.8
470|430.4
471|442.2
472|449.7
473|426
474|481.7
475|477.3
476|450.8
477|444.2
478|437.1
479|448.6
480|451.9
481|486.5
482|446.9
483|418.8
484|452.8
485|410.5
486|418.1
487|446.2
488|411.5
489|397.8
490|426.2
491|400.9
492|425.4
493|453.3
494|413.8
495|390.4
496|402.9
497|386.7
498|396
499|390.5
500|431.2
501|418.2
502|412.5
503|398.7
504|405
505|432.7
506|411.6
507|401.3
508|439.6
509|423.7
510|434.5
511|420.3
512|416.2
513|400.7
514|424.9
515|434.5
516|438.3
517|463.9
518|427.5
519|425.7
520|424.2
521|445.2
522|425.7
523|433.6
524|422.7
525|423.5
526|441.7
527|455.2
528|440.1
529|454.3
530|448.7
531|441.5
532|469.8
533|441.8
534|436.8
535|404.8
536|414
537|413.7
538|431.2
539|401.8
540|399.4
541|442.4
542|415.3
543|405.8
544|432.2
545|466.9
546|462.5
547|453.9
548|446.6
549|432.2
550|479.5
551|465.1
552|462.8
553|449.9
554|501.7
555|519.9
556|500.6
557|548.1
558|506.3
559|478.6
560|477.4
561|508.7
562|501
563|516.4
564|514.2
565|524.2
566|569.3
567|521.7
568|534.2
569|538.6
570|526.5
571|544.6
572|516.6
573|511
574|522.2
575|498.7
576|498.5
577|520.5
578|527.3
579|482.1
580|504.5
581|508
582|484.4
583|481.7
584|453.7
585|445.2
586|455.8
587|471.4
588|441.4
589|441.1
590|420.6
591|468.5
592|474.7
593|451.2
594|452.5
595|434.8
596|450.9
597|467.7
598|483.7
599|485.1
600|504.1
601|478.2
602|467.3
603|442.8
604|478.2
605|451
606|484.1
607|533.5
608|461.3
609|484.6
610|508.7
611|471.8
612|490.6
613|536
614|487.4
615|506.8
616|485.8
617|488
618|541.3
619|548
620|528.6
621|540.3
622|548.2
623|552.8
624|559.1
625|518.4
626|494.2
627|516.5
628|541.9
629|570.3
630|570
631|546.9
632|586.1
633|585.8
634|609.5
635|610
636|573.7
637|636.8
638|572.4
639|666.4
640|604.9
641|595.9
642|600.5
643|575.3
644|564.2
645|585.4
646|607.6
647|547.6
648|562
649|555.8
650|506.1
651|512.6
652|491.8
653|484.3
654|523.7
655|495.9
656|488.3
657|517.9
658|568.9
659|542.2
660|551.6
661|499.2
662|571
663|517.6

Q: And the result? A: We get 1.34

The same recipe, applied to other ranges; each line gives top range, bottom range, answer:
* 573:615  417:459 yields 1.11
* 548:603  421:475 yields 1.14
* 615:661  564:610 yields 1.13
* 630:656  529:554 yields 1.29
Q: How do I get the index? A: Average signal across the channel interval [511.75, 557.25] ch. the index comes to 443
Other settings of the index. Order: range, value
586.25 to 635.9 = 504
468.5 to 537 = 430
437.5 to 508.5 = 419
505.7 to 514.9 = 420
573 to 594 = 478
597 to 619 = 490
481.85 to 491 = 423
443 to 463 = 402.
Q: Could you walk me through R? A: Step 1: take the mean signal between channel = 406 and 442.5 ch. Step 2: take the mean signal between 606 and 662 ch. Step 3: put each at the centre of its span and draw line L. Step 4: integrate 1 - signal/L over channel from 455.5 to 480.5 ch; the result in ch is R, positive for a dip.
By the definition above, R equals 2.18 ch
